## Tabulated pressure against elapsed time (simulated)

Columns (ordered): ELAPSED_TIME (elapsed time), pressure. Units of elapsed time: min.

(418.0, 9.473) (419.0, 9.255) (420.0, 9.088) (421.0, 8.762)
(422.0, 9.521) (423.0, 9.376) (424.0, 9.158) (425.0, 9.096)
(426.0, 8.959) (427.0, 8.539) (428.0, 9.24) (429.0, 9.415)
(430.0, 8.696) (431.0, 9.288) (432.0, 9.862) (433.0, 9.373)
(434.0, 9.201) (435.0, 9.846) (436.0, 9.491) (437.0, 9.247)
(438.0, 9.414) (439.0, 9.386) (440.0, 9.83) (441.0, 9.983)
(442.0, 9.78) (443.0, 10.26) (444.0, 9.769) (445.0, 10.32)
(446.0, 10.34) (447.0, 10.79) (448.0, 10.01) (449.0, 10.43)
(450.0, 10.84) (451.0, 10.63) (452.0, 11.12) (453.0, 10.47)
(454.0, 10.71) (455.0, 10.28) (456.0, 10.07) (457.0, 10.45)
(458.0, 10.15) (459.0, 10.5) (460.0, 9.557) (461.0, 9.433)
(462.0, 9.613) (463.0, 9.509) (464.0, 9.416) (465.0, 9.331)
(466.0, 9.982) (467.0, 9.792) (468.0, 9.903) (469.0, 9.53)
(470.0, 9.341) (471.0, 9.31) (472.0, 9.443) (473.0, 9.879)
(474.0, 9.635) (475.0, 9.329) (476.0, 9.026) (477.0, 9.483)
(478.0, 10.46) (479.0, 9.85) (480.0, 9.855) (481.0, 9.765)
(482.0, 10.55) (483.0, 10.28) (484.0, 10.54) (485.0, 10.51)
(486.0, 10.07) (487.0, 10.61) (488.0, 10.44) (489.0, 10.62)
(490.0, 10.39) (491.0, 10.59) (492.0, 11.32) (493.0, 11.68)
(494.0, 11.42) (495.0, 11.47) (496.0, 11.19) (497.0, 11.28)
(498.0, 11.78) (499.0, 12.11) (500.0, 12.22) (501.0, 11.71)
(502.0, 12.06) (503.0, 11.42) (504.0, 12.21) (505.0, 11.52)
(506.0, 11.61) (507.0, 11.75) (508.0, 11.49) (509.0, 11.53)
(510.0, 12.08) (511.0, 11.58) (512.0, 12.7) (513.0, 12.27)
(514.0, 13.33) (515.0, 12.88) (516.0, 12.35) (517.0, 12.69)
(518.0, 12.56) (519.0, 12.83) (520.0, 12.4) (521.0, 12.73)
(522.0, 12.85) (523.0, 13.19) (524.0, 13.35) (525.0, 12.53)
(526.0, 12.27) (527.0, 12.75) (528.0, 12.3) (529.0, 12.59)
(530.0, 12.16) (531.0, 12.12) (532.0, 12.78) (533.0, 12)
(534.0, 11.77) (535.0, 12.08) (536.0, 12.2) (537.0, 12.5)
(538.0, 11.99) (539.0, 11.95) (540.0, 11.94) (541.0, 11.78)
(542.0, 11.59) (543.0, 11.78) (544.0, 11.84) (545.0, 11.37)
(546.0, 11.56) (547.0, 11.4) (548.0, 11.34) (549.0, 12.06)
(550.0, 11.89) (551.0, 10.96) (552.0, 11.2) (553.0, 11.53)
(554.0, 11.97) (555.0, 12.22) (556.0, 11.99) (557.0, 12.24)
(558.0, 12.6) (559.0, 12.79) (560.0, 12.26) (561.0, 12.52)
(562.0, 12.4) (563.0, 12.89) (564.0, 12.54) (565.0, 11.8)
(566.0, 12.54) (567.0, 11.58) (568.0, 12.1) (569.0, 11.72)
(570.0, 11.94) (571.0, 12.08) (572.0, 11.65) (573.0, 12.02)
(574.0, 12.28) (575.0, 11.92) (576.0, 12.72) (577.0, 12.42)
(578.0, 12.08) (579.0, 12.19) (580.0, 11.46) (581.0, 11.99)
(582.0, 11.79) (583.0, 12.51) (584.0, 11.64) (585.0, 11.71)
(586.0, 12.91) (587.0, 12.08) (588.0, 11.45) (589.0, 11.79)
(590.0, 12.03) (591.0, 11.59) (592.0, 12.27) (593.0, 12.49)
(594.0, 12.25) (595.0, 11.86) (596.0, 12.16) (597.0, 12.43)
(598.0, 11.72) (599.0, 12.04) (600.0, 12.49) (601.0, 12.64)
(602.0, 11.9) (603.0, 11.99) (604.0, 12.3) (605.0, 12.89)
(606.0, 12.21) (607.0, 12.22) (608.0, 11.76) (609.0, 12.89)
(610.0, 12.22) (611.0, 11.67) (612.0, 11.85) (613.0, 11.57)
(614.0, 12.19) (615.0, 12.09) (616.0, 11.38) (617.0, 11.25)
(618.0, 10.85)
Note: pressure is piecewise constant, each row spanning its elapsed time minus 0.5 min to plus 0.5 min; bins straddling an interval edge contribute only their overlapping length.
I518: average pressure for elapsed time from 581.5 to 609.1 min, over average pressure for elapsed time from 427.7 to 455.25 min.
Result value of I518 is 1.22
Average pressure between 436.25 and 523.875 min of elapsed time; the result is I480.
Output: 10.8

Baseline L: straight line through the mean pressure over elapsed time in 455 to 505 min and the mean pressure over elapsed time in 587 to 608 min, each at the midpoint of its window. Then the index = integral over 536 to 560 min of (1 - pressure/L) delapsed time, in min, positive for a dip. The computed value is -0.98 min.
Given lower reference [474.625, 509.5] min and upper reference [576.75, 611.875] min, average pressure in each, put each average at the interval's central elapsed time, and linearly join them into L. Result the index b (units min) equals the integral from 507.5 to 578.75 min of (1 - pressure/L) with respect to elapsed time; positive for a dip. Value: -4.1 min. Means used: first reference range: 10.9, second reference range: 12.1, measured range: 12.2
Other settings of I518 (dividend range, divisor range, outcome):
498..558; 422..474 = 1.24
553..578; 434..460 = 1.20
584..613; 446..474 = 1.21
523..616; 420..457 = 1.24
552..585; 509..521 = 0.97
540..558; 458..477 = 1.22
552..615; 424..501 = 1.20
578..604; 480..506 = 1.09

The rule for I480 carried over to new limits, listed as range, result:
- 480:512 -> 11.2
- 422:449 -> 9.58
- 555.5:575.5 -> 12.2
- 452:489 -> 9.94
